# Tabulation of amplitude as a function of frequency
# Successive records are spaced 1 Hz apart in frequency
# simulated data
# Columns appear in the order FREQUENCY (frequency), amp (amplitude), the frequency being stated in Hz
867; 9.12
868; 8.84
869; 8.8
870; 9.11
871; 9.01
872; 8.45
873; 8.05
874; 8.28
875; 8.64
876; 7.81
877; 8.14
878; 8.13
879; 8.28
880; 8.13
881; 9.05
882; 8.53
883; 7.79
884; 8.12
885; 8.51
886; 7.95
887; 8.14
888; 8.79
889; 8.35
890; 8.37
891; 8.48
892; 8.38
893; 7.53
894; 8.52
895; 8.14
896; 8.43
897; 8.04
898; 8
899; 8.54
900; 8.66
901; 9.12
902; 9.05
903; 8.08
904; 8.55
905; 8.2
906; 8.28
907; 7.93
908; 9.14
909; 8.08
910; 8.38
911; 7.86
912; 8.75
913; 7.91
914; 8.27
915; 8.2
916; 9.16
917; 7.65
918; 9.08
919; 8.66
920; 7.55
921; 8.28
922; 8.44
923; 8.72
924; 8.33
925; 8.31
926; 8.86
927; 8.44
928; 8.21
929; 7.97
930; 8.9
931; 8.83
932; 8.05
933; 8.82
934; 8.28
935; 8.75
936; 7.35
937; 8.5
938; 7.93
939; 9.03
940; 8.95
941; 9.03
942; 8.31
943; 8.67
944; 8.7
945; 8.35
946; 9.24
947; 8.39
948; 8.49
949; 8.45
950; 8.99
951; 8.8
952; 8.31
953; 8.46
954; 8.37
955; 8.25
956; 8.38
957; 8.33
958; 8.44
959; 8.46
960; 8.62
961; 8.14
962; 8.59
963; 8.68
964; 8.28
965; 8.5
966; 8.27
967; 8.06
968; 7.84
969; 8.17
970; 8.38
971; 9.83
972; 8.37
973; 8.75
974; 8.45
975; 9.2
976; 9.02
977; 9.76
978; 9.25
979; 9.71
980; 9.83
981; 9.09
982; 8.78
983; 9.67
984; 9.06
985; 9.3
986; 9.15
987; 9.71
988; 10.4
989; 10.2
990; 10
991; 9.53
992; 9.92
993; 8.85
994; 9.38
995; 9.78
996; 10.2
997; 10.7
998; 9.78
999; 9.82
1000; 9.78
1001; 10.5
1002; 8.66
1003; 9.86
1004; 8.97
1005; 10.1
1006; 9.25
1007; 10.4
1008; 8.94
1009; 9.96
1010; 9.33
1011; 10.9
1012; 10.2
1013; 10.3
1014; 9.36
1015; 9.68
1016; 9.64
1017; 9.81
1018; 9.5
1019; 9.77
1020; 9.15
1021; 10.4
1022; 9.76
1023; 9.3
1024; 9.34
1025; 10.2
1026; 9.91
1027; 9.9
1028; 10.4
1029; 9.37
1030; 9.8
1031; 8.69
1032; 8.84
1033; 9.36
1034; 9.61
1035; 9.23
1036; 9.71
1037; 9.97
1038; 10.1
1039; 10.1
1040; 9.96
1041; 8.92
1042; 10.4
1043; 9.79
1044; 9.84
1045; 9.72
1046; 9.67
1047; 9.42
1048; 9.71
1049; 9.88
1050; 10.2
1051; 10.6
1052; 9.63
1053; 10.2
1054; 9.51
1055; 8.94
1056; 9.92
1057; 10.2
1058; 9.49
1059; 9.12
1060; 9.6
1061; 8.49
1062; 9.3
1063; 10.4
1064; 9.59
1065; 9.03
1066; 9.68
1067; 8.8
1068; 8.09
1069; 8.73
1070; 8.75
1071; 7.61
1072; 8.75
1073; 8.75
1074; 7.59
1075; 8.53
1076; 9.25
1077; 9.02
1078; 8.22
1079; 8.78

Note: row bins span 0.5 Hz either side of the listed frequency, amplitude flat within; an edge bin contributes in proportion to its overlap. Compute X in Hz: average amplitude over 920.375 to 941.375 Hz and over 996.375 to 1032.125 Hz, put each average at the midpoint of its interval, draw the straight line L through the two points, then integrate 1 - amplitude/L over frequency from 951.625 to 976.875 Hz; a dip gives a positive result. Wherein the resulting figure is 1.3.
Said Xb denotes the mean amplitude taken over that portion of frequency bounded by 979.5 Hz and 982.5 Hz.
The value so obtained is 9.23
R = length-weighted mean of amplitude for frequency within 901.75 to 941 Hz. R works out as 8.41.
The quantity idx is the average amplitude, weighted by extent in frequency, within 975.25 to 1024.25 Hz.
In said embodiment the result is 9.67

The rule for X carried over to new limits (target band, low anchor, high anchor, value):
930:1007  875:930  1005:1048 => 0.95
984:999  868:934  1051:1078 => -1.63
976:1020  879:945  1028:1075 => -3.18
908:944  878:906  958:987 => 0.55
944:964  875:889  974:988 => 1.21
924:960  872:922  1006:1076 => 0.83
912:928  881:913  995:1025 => 0.45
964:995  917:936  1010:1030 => 0.26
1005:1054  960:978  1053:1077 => -4.66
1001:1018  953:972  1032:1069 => -1.28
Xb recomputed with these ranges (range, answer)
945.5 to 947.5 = 8.82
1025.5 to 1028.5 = 10.1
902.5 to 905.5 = 8.28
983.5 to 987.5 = 9.31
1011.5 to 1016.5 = 9.84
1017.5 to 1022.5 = 9.72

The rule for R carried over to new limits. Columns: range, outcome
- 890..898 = 8.21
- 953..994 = 8.94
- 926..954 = 8.53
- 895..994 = 8.66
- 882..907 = 8.33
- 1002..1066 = 9.68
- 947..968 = 8.43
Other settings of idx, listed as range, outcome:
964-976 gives 8.54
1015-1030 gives 9.75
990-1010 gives 9.7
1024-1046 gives 9.7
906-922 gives 8.33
